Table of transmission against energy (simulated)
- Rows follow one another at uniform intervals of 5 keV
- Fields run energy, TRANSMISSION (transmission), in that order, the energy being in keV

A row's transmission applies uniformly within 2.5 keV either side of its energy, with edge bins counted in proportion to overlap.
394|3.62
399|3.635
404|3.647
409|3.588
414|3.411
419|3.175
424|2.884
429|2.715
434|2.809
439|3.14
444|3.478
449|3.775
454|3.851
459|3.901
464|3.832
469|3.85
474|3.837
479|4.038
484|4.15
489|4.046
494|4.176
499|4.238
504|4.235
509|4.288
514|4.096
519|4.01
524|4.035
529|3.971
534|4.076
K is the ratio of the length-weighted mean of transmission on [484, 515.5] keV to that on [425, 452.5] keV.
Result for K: 1.31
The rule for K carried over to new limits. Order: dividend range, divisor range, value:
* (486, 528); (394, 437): 1.27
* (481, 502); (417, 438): 1.43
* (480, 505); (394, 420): 1.18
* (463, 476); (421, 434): 1.36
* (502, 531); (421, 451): 1.31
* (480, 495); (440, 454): 1.14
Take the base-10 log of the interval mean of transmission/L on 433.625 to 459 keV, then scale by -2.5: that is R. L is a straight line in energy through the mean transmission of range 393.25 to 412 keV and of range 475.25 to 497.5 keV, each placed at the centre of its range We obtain 0.11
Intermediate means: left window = 3.62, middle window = 3.51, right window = 4.09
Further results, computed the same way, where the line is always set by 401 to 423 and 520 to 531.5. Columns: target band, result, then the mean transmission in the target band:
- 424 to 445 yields 0.184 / 2.99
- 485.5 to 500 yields -0.084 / 4.14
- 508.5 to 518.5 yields -0.053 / 4.14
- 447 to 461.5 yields -0.060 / 3.84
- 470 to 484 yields -0.060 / 3.97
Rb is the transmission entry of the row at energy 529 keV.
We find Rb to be 3.971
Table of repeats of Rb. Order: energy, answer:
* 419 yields 3.175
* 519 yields 4.01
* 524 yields 4.035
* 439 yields 3.14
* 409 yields 3.588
